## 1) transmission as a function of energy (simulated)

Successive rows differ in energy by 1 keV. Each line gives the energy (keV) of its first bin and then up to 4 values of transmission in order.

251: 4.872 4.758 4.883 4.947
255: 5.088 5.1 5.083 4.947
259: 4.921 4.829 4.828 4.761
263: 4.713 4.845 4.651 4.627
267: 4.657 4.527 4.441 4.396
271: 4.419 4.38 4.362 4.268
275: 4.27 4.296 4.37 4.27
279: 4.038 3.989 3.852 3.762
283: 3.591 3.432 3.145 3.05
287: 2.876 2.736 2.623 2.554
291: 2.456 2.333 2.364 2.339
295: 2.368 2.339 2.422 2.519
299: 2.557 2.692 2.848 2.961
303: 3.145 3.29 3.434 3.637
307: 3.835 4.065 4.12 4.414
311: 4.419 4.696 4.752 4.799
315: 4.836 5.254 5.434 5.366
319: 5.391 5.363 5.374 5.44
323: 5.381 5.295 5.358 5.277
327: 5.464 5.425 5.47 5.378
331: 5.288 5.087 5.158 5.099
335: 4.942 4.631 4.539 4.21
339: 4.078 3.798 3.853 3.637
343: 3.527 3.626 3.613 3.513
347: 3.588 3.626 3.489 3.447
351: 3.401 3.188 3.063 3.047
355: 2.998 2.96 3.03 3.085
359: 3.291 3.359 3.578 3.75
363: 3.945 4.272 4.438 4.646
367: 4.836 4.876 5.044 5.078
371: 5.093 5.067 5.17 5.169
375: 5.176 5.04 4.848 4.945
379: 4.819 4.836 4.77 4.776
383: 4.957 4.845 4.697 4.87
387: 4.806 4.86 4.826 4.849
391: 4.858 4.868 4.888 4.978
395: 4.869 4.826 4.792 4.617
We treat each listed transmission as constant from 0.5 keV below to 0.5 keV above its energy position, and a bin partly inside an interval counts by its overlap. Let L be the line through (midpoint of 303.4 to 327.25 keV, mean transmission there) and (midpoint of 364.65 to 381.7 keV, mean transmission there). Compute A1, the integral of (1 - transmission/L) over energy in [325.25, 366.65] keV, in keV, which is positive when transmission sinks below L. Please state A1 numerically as 6.8 keV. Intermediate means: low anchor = 4.76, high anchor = 4.93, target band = 4.06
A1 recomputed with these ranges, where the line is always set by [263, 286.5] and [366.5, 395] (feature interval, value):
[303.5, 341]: -2.4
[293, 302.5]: 3.9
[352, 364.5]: 3.7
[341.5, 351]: 2.3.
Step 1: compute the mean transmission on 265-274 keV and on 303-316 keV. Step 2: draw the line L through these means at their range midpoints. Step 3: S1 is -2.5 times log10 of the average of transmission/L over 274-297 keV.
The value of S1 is 0.33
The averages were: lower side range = 4.47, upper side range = 4.19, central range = 3.23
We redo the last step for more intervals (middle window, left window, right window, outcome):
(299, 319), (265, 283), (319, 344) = 0.136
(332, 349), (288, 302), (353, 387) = -0.132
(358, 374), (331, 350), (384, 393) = 0.024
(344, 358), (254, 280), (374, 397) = 0.403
